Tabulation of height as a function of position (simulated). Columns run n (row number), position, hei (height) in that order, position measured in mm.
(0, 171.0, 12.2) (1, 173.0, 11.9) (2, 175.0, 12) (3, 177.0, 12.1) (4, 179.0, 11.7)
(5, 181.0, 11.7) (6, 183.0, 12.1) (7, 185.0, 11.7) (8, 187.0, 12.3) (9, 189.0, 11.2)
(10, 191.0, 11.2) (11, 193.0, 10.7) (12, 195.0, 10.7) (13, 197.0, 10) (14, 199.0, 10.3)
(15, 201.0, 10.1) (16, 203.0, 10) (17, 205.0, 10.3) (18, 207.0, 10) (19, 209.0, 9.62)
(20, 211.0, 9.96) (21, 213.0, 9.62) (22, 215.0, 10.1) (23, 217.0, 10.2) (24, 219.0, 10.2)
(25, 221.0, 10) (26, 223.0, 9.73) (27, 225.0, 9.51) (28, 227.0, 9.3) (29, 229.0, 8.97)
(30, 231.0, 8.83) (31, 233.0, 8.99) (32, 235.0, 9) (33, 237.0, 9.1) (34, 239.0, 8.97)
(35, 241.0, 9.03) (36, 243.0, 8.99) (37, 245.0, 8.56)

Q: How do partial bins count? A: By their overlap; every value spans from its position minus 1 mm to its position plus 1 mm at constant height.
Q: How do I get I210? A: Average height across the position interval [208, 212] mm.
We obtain 9.79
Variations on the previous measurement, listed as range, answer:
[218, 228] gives 9.75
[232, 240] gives 9.02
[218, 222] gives 10.1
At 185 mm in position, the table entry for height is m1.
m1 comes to 11.7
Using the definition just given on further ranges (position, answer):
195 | 10.7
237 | 9.1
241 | 9.03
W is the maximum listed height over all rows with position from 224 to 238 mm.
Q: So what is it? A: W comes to 9.51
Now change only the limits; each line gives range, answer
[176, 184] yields 12.1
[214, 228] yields 10.2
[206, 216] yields 10.1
